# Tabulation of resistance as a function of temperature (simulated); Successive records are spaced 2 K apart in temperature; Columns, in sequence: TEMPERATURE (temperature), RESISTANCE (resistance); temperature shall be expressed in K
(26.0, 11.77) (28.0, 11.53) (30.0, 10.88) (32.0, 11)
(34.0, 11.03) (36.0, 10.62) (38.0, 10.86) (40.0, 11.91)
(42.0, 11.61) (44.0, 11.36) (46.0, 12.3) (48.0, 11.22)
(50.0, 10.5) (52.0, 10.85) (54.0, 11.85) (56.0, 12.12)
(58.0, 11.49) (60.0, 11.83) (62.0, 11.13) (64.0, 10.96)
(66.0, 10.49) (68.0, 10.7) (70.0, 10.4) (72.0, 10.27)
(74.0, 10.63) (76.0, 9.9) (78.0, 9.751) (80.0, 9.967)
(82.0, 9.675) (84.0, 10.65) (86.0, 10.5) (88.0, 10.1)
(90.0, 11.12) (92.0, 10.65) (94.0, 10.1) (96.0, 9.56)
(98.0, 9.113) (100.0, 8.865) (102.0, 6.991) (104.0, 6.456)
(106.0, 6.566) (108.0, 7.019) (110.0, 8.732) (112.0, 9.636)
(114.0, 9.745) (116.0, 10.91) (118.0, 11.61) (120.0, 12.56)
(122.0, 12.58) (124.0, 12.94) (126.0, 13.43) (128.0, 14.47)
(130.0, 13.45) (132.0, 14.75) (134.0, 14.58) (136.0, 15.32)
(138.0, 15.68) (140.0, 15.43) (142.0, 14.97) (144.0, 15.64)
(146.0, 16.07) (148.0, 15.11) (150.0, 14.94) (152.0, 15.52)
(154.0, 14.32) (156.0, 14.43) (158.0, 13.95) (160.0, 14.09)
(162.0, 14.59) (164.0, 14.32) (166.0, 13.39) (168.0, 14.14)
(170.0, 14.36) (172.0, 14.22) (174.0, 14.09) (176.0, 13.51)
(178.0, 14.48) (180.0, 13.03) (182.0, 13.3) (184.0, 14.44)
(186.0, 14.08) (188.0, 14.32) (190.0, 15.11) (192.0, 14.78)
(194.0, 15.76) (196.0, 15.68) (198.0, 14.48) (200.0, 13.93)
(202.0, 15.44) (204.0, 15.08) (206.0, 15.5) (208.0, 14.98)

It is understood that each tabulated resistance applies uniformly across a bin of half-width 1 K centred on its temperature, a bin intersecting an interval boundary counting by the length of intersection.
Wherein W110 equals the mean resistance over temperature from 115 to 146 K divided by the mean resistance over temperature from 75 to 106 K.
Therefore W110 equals 1.48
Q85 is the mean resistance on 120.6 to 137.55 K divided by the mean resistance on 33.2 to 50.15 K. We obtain 1.23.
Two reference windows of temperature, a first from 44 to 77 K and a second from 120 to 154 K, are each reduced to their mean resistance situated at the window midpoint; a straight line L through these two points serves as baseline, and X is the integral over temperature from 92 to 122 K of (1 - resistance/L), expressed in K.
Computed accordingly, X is 8.9 K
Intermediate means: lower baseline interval 11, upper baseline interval 14.6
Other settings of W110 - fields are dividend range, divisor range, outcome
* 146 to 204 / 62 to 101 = 1.42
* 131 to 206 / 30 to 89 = 1.35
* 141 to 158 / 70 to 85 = 1.48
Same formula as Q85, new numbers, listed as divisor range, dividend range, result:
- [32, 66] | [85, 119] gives 0.82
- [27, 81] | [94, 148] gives 1.08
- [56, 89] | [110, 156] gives 1.30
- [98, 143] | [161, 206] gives 1.24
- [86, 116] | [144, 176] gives 1.61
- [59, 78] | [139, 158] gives 1.42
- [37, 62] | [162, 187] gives 1.22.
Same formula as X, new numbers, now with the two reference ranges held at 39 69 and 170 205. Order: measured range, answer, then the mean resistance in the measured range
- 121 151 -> -3.1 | 14.6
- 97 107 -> 3.9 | 7.6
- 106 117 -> 3.2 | 8.97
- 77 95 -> 2.7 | 10.3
